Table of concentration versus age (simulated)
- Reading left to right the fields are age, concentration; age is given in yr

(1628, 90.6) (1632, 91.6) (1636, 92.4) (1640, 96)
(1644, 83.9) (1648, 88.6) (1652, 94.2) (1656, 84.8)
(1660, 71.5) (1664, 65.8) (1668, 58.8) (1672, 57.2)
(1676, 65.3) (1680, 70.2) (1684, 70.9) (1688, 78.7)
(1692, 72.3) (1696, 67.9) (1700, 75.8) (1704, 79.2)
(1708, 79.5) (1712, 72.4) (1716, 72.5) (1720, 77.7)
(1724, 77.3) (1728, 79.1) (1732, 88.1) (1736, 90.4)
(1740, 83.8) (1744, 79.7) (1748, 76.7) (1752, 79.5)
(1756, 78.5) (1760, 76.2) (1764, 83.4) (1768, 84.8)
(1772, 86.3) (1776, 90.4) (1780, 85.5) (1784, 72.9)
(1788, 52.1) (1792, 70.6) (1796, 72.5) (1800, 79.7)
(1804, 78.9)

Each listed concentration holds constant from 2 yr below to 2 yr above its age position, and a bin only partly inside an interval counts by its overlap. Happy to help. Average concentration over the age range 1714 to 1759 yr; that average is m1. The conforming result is 80.2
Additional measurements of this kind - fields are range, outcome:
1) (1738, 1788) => 80.3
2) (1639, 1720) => 75.1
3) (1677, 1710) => 74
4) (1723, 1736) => 83.2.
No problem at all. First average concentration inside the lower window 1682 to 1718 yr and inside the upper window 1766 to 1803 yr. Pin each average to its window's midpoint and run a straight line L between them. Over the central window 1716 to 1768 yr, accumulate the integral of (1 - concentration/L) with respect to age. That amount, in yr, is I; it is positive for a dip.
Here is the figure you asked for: -3.4 yr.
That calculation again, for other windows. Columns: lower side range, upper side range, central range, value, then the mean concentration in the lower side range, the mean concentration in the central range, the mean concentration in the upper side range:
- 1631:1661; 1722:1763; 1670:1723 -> 7.5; 88.3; 72.4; 81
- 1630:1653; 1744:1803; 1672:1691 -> 3.7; 91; 69.8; 77.9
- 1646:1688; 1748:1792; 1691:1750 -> -1.8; 73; 78.3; 78.5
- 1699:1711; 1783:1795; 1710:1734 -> -0.8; 77.9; 77.8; 65.2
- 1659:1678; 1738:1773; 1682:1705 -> -1.9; 63.3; 73.9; 80.8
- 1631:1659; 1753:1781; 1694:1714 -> 2.7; 89.5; 75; 83.4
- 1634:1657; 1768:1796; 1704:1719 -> 1.4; 90.2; 75.6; 76.6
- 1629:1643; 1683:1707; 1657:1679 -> 4.7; 92.5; 65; 74.5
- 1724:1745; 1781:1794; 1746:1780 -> -3.6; 83.8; 82.2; 66.8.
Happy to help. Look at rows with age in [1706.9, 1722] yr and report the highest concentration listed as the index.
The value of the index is 79.5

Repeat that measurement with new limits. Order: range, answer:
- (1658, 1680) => 71.5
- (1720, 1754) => 90.4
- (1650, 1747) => 94.2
